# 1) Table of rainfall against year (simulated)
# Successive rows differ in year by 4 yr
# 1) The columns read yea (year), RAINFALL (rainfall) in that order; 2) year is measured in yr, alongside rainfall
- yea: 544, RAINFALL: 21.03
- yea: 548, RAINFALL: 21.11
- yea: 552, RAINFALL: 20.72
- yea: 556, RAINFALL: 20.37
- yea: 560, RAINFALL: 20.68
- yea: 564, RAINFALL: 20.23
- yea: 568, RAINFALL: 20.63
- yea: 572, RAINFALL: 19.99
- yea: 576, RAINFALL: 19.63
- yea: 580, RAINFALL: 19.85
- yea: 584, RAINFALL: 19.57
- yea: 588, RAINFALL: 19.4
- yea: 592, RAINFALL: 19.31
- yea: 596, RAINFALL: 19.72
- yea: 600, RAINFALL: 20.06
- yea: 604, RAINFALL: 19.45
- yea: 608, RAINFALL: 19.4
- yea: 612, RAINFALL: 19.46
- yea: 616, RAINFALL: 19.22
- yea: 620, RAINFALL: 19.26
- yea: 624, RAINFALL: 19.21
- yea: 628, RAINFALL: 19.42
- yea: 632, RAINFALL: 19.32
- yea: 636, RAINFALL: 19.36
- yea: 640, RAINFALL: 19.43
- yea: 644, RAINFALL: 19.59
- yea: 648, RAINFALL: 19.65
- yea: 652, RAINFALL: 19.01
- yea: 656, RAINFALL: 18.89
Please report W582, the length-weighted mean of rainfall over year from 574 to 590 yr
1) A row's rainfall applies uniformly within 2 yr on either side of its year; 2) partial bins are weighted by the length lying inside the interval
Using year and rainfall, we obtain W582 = 19.6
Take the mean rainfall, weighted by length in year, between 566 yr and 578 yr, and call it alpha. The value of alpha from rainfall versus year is 20.1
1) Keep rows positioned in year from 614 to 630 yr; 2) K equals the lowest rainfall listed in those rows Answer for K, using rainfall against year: 19.21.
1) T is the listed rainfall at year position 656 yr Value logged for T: 18.89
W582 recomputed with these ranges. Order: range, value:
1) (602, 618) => 19.4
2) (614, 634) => 19.3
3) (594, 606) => 19.7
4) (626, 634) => 19.4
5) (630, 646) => 19.4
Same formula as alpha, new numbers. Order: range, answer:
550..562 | 20.6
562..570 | 20.4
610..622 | 19.3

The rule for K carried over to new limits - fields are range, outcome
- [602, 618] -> 19.22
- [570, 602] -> 19.31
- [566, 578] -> 19.63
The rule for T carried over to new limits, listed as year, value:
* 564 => 20.23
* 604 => 19.45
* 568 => 20.63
